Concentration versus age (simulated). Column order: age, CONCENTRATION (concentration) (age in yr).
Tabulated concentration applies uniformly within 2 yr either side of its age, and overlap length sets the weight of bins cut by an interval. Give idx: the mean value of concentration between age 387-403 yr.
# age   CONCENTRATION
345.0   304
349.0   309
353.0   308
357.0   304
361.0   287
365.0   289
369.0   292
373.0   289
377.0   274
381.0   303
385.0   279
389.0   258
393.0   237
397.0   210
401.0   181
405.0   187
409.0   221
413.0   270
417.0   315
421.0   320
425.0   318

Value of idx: 222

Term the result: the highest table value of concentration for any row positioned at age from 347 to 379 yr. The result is 309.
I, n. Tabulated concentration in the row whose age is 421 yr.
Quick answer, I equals 320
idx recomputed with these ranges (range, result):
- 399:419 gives 235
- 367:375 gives 290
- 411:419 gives 292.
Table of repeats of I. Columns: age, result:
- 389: 258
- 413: 270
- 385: 279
